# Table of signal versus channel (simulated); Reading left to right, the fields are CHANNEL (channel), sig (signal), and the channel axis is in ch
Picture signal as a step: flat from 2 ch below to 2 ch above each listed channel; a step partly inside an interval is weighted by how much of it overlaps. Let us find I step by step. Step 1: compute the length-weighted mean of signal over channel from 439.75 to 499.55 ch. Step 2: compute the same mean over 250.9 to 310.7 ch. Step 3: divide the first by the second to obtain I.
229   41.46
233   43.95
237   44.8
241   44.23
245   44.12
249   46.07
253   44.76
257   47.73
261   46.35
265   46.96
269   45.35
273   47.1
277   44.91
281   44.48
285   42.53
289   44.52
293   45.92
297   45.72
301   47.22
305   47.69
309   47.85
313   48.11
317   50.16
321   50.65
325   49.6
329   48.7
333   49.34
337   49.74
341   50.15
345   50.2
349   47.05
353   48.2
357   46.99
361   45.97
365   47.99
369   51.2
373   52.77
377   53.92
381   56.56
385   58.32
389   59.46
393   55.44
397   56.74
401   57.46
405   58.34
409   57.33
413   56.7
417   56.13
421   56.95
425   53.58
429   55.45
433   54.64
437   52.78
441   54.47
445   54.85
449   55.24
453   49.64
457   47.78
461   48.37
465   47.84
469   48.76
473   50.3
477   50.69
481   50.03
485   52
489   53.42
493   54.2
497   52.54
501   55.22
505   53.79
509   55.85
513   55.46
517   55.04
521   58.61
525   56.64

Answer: 1.12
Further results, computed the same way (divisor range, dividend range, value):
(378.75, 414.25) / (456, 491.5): 0.87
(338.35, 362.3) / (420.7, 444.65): 1.13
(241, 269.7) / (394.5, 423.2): 1.25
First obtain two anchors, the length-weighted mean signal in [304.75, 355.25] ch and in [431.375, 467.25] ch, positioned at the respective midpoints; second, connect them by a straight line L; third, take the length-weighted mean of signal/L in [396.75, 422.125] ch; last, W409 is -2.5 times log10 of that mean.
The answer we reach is -0.13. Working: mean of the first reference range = 49.1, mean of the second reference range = 51.7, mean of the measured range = 57.1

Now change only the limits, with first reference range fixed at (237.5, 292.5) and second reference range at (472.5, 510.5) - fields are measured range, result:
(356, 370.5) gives 0.01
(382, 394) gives -0.17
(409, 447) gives -0.09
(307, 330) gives -0.05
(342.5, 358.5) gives 0.00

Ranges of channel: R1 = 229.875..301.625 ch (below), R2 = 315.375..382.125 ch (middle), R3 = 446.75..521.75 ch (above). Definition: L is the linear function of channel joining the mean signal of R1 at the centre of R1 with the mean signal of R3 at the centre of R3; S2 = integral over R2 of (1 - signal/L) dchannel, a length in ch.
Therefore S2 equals -2.69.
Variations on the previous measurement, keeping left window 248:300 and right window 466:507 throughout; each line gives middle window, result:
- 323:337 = -0.6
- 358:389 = -2.6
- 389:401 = -1.9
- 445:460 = -0.1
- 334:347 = -0.7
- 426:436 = -0.9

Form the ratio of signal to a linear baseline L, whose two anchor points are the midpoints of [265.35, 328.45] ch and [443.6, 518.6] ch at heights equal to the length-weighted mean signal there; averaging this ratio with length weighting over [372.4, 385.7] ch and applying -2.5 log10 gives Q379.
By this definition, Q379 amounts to -0.13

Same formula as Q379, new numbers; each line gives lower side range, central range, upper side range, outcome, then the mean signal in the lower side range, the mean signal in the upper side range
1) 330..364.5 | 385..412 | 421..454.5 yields -0.12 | 48.4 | 54.1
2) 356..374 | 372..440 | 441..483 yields -0.13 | 48.9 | 50.5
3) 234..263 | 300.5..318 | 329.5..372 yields -0.02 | 45.4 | 48.8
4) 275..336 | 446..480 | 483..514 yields 0.06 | 47.2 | 54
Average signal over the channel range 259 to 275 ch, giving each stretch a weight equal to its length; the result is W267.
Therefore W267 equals 46.4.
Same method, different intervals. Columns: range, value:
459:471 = 48.3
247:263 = 46.2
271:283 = 45.5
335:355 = 49.1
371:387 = 55.4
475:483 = 50.4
